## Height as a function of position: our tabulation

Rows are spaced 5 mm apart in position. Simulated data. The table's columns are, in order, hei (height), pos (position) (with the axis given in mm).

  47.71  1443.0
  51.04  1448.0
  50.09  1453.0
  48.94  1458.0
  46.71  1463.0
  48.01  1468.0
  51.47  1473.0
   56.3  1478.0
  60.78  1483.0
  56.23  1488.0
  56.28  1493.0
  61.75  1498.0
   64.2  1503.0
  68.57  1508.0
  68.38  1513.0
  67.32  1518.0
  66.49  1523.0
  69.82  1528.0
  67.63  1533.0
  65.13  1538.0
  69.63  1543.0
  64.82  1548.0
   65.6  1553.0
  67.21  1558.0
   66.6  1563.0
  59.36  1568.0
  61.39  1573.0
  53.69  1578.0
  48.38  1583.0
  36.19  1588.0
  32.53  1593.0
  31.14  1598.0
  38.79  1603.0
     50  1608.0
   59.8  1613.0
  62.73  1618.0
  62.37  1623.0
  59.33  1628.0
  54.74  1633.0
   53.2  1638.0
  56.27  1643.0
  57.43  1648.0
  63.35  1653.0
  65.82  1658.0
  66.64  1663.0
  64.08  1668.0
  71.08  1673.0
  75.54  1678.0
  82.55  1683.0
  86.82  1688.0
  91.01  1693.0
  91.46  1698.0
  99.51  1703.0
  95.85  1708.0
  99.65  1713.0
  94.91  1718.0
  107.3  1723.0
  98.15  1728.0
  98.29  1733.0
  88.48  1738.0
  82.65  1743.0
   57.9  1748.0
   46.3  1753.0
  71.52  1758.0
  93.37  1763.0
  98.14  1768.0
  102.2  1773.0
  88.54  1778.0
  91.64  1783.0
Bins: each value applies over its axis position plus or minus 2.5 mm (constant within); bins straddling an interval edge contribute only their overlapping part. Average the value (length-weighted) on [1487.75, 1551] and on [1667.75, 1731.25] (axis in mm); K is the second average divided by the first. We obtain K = 1.4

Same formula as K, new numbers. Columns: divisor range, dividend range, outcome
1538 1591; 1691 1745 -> 1.61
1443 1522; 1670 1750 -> 1.56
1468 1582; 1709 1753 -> 1.41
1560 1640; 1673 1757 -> 1.66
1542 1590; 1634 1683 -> 1.09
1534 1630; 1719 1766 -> 1.49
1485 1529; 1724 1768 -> 1.27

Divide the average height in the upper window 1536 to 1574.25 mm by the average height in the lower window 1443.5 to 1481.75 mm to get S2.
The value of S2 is 1.29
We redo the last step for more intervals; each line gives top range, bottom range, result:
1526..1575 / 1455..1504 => 1.20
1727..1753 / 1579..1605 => 2.10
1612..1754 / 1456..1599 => 1.31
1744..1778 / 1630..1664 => 1.33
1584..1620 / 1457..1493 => 0.84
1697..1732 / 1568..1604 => 2.21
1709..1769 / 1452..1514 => 1.52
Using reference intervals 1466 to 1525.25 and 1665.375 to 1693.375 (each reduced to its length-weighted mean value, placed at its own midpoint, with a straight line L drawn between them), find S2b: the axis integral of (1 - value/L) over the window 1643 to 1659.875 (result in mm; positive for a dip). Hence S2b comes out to 3.1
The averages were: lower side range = 60.6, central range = 61.2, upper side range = 77.5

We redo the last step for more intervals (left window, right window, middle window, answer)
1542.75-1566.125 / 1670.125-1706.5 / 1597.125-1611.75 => 6.1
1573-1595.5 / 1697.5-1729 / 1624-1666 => 6.1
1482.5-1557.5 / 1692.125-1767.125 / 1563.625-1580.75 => 2.8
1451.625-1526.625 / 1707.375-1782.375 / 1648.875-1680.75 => 4.7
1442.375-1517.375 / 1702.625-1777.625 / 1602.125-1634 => 7.5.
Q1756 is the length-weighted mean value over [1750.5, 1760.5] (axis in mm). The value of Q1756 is 58.9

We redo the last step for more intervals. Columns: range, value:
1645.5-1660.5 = 62.2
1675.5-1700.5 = 85.5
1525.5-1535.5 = 68.7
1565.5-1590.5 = 51.8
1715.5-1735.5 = 99.7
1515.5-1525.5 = 66.9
